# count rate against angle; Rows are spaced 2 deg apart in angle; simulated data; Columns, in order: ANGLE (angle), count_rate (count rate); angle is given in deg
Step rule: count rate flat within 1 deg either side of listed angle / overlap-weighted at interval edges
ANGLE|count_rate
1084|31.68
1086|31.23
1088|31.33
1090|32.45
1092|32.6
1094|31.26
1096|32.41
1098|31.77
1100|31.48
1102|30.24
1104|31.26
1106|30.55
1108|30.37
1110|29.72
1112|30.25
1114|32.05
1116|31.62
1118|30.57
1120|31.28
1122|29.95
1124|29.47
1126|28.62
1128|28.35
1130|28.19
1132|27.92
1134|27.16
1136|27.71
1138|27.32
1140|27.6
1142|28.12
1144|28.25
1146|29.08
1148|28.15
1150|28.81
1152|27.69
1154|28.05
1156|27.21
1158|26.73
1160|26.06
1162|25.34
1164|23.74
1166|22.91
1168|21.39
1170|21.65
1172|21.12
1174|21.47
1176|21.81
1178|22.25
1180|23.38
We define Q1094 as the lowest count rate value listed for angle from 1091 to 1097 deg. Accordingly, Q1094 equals 31.26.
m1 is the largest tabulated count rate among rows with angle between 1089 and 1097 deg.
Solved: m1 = 32.6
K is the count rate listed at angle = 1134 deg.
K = 27.16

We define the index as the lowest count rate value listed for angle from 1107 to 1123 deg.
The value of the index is 29.72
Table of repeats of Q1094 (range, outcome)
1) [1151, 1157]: 27.21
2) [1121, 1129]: 28.35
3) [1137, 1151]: 27.32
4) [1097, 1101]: 31.48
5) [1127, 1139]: 27.16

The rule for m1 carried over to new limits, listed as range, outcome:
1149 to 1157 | 28.81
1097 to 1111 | 31.77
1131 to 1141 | 27.92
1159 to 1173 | 26.06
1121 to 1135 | 29.95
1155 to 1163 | 27.21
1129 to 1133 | 28.19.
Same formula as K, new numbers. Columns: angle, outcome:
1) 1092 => 32.6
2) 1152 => 27.69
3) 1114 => 32.05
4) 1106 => 30.55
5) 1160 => 26.06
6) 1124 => 29.47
